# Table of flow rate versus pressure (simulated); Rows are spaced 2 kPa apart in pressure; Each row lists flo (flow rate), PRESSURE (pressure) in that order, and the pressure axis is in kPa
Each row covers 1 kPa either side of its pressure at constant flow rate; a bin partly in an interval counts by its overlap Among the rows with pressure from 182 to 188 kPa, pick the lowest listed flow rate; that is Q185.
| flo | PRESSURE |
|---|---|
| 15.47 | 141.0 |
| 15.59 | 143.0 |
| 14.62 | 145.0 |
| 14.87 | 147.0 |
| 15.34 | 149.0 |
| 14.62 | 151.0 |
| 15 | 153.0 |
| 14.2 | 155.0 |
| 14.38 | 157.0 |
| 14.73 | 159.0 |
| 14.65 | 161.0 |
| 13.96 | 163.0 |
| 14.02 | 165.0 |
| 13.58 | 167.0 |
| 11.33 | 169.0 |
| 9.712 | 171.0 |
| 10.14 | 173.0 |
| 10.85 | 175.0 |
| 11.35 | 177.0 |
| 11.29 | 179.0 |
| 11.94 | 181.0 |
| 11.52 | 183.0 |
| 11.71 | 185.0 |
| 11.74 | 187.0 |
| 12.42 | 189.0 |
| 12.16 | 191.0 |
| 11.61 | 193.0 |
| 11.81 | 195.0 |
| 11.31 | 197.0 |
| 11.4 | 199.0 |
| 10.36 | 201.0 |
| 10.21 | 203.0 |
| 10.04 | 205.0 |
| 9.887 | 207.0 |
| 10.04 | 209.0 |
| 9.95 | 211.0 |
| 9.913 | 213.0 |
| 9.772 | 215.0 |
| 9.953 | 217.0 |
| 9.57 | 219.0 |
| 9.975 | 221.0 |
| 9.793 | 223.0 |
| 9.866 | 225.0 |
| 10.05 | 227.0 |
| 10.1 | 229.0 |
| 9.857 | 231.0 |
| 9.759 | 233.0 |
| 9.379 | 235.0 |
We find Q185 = 11.52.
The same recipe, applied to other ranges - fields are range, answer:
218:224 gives 9.57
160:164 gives 13.96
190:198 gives 11.31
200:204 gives 10.21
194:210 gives 9.887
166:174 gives 9.712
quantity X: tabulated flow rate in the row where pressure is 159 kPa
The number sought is 14.73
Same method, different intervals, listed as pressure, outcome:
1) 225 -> 9.866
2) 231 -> 9.857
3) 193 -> 11.61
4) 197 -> 11.31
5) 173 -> 10.14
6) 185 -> 11.71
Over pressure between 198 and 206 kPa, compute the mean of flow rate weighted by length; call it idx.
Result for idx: 10.5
